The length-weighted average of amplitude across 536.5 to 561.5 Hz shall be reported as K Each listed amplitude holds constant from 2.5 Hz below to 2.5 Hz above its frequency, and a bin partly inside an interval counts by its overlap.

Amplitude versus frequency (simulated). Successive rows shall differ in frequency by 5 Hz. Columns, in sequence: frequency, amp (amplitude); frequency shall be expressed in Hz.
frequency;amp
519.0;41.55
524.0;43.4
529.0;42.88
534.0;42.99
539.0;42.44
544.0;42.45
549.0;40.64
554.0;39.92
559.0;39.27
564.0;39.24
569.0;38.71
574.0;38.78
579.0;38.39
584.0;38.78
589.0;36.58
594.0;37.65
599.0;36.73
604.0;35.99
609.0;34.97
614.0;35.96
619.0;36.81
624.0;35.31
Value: 40.9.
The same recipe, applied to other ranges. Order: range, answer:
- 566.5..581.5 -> 38.6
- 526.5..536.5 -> 42.9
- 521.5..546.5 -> 42.8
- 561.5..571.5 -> 39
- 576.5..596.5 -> 37.9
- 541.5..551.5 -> 41.5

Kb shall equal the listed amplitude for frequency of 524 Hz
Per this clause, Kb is 43.4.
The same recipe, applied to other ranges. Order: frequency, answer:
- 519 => 41.55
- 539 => 42.44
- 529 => 42.88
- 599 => 36.73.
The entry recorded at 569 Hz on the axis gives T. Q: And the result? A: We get 38.71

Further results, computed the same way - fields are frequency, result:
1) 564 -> 39.24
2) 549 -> 40.64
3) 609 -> 34.97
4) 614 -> 35.96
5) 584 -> 38.78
